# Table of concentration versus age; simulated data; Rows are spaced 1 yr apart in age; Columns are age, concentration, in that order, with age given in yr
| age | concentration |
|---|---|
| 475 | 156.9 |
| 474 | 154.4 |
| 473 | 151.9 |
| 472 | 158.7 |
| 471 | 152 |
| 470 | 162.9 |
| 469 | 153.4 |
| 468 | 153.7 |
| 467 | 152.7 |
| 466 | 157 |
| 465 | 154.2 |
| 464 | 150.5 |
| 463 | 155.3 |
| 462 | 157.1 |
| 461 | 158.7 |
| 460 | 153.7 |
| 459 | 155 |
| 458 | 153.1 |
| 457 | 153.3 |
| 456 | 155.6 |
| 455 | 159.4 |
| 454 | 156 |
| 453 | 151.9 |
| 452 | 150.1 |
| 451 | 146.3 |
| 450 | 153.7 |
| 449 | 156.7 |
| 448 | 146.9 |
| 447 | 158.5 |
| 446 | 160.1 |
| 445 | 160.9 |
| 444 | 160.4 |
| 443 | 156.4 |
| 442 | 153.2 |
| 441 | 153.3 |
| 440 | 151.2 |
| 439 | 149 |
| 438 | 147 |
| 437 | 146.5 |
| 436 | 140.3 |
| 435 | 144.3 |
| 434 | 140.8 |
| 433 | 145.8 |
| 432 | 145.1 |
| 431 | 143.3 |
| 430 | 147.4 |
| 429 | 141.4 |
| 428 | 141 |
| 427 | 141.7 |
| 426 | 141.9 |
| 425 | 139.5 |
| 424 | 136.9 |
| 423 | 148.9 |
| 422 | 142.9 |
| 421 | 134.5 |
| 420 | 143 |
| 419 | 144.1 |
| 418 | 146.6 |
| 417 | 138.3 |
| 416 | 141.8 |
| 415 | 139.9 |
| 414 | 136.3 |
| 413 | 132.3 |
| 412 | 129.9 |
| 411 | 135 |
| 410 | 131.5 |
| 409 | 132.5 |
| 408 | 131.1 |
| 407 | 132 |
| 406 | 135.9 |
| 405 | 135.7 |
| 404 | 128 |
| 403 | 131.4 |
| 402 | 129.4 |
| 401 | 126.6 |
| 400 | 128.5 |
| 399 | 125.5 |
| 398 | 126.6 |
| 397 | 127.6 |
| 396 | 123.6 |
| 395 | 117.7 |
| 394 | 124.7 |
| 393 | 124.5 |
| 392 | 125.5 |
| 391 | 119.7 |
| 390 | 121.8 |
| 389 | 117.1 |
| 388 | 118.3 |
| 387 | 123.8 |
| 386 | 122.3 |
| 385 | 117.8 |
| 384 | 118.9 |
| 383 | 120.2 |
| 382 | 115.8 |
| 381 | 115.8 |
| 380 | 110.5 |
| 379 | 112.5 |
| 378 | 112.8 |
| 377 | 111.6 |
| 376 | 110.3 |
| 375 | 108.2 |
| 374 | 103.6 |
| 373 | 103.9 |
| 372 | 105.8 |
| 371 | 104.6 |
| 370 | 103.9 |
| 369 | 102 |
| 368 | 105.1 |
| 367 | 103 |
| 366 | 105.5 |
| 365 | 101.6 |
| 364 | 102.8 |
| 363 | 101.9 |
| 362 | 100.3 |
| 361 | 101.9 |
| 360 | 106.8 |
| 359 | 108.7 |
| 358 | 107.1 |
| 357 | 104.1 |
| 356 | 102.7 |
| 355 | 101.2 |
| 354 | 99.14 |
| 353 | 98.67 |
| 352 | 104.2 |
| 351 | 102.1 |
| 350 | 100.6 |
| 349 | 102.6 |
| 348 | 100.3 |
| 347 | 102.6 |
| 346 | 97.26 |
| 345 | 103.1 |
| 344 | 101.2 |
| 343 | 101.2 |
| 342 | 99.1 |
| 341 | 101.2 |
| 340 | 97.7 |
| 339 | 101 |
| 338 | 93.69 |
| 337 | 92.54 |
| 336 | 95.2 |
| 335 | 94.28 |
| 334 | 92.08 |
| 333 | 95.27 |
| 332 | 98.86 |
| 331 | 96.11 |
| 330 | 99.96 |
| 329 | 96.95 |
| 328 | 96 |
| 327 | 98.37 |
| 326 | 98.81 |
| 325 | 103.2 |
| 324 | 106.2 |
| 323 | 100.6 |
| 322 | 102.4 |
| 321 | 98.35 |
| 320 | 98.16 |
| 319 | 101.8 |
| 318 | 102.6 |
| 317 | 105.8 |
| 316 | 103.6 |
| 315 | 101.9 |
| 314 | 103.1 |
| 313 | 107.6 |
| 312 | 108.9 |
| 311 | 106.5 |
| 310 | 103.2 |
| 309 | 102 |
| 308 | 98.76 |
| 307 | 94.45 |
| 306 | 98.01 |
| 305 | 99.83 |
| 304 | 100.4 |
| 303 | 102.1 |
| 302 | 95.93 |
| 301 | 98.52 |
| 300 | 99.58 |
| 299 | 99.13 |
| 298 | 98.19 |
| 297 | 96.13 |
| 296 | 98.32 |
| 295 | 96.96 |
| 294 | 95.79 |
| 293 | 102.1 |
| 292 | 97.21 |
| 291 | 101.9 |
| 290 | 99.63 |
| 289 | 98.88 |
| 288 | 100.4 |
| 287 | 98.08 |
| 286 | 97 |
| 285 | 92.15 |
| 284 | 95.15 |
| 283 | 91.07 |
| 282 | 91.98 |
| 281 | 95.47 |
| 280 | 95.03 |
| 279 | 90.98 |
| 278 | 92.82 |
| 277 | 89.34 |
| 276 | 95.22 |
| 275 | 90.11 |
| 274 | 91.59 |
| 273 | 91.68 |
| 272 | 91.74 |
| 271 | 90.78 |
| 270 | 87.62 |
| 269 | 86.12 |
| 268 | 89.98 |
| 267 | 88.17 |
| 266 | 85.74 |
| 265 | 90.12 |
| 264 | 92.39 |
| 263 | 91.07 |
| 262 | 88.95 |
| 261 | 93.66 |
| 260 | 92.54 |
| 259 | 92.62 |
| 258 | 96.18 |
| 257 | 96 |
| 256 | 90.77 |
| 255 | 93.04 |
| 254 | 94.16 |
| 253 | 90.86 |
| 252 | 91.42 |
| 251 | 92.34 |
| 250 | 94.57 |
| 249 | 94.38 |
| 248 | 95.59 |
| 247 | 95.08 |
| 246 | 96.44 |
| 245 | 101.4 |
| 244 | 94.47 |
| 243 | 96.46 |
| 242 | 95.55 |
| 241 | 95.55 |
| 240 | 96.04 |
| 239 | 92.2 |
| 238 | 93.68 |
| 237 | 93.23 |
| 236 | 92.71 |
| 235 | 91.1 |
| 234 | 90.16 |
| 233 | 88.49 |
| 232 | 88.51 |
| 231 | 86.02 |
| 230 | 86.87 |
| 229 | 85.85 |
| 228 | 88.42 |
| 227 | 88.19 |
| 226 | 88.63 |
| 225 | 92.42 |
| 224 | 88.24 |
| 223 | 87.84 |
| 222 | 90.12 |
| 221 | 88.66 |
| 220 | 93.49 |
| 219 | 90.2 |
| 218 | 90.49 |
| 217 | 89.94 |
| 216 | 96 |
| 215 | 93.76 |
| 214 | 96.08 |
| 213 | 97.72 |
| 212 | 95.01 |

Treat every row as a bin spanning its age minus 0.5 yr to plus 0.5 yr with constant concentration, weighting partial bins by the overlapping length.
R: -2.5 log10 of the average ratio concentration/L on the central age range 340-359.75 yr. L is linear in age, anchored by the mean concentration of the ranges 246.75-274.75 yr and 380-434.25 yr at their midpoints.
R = 0.14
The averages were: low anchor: 91.7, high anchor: 132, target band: 102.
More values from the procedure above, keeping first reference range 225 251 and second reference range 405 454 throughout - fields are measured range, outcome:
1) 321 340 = 0.198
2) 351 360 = 0.200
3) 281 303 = 0.102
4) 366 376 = 0.221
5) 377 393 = 0.123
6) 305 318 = 0.098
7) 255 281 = 0.103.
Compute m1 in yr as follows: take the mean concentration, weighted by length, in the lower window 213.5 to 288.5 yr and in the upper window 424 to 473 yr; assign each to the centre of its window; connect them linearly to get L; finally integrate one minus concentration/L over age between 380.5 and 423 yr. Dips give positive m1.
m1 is 2.5 yr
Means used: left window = 92.1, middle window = 129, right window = 151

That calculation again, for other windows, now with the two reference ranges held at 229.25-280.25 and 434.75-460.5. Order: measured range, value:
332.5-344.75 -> 2.2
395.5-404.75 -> 0.7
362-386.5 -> 3.9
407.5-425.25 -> 0.6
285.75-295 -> 0.4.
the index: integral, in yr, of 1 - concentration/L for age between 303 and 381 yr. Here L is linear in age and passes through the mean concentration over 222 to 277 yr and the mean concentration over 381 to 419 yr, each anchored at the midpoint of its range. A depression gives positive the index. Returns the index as 8.10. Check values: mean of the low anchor 91.7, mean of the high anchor 128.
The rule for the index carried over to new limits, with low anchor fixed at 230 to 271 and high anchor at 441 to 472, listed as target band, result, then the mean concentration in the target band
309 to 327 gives 1.57 yr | 103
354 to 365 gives 1.93 yr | 103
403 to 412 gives 0.49 yr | 132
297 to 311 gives 1.19 yr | 99.4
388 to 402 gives 1.28 yr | 124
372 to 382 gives 1.59 yr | 110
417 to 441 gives 0.48 yr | 144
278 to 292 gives 0.94 yr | 95.9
